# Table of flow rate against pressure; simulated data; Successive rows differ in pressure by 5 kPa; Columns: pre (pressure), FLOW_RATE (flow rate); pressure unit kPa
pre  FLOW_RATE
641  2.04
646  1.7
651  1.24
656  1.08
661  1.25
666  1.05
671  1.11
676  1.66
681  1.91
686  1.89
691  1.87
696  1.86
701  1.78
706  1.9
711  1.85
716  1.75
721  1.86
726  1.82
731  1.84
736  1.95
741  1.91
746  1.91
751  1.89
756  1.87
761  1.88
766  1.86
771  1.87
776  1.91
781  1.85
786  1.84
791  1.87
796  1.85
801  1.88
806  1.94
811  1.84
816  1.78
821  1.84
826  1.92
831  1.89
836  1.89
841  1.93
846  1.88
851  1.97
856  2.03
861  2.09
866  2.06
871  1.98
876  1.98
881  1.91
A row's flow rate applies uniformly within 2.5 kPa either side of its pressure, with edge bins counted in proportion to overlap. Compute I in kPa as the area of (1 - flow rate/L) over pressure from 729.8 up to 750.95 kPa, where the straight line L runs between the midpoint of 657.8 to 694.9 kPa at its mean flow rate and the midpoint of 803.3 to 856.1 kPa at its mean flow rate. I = -2.7 kPa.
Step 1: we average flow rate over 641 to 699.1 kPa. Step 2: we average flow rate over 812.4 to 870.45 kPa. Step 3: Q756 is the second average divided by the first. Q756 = 1.3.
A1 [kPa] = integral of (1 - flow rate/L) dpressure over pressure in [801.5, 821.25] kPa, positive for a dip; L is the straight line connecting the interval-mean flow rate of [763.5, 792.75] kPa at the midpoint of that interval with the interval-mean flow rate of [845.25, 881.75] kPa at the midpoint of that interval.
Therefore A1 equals 0.6 kPa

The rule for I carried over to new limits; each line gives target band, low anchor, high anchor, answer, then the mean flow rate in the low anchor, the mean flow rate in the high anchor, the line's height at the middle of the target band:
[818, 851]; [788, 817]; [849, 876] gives 0.9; 1.86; 2.02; 1.95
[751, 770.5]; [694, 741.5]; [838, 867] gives 0.2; 1.85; 1.99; 1.89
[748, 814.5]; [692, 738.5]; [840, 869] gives 1.6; 1.85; 2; 1.92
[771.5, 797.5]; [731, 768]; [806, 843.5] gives 0.3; 1.89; 1.87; 1.88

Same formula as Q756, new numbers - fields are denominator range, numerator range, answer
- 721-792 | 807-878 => 1.03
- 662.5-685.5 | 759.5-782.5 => 1.28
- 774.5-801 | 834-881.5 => 1.06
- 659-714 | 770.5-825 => 1.13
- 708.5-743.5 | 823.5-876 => 1.06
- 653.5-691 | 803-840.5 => 1.29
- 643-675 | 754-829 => 1.47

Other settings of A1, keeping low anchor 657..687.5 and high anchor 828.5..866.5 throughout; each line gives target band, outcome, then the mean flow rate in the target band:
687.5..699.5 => -2.8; 1.86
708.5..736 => -4.2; 1.84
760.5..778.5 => -1.5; 1.88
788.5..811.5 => -0.7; 1.88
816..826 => 0.2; 1.84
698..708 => -2.0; 1.84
